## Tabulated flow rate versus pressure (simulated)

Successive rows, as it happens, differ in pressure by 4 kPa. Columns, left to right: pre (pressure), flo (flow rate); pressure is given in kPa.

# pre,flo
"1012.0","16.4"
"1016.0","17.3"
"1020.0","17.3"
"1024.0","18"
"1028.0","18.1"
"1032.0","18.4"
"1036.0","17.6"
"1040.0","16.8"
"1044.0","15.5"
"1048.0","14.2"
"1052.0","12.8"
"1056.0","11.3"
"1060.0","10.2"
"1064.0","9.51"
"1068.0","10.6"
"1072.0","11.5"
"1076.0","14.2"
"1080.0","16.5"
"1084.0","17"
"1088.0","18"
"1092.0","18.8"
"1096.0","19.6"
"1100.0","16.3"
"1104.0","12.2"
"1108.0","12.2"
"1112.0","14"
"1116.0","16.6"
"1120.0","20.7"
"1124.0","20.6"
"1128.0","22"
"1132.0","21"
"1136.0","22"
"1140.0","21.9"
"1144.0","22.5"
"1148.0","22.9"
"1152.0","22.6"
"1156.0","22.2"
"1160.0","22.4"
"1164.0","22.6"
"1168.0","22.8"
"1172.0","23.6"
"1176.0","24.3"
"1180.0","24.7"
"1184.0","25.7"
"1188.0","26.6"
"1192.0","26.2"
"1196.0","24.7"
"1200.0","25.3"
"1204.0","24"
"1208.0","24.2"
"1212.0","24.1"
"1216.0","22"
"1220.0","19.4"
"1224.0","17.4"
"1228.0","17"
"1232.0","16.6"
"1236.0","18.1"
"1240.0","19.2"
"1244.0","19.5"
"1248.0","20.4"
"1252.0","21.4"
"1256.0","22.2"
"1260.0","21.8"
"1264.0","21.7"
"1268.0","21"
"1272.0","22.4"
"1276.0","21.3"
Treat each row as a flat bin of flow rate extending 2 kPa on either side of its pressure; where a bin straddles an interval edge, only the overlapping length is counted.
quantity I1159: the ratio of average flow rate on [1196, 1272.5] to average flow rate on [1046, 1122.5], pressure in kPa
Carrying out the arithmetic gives 1.4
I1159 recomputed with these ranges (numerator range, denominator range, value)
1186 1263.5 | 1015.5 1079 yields 1.48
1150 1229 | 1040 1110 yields 1.63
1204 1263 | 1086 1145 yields 1.10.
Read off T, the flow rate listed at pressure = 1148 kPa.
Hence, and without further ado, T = 22.9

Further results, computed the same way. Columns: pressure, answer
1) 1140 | 21.9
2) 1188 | 26.6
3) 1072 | 11.5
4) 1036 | 17.6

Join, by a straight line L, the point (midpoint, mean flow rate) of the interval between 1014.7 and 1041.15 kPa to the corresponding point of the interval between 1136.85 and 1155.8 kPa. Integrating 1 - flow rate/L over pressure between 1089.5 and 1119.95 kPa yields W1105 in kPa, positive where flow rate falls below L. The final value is 6.90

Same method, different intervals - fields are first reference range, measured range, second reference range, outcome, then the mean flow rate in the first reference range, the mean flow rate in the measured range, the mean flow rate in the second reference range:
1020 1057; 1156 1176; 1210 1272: -4.57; 16.1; 22.9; 20.2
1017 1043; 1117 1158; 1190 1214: 0.67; 17.6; 21.7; 24.8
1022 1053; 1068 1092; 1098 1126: 1.41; 16.5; 15.3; 16.1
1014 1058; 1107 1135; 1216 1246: -2.23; 16.1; 18.5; 18.4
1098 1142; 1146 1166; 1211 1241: -4.43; 18.1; 22.5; 19.1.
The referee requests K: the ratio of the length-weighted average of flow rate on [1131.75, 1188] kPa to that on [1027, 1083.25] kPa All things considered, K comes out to 1.6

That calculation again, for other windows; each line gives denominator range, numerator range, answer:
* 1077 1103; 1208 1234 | 1.14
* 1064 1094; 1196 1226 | 1.52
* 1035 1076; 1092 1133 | 1.35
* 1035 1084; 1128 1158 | 1.65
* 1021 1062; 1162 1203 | 1.61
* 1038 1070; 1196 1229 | 1.74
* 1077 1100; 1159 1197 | 1.38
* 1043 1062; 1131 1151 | 1.75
